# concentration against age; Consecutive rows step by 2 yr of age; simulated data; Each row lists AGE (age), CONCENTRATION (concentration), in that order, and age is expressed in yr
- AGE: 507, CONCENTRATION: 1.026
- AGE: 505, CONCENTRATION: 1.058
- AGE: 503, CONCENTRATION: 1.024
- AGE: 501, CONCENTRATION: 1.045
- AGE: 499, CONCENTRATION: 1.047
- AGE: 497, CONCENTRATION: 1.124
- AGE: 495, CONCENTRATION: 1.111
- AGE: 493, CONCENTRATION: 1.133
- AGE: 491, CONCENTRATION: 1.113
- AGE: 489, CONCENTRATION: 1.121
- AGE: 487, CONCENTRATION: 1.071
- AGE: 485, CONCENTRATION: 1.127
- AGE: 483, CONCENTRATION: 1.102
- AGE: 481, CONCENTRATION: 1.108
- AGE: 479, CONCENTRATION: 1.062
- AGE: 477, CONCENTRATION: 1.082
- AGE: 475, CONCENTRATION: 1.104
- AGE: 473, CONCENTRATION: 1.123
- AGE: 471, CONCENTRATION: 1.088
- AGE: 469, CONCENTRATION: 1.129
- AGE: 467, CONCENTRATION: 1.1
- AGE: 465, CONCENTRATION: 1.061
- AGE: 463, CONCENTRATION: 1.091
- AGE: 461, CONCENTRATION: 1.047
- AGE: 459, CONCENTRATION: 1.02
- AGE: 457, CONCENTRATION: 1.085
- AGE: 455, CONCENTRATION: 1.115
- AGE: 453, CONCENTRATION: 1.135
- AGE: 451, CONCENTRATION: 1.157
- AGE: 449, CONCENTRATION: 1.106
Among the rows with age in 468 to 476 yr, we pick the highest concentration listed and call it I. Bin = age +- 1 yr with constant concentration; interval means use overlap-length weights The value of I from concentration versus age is 1.129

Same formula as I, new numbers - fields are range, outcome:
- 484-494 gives 1.133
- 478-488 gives 1.127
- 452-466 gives 1.135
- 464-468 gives 1.1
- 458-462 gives 1.047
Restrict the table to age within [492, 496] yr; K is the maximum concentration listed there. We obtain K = 1.133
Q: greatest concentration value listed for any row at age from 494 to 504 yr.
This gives 1.124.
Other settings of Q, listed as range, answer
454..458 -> 1.115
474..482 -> 1.108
